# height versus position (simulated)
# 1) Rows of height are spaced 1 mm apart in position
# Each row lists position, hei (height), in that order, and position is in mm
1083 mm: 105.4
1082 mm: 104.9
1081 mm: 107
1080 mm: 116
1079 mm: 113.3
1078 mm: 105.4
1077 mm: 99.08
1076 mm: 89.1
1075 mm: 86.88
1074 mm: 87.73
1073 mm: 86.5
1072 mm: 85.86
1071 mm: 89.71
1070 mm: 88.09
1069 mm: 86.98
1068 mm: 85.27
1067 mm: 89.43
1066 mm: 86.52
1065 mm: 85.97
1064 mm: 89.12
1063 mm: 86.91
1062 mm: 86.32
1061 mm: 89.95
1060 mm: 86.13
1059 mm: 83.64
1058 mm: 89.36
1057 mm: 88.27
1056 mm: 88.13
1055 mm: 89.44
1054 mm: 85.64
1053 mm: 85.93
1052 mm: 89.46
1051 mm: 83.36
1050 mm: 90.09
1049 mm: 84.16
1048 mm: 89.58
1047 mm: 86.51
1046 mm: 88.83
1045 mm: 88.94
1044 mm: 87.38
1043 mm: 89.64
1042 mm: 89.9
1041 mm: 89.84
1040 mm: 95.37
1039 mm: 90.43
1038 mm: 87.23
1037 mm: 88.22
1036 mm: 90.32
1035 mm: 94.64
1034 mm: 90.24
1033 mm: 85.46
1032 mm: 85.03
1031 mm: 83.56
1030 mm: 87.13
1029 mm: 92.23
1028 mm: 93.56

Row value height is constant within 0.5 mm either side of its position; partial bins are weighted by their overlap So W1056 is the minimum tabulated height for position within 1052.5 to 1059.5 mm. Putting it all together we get 83.64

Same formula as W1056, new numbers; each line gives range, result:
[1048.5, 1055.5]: 83.36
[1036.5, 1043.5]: 87.23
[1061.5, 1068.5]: 85.27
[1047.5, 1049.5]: 84.16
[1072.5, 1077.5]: 86.5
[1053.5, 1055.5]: 85.64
